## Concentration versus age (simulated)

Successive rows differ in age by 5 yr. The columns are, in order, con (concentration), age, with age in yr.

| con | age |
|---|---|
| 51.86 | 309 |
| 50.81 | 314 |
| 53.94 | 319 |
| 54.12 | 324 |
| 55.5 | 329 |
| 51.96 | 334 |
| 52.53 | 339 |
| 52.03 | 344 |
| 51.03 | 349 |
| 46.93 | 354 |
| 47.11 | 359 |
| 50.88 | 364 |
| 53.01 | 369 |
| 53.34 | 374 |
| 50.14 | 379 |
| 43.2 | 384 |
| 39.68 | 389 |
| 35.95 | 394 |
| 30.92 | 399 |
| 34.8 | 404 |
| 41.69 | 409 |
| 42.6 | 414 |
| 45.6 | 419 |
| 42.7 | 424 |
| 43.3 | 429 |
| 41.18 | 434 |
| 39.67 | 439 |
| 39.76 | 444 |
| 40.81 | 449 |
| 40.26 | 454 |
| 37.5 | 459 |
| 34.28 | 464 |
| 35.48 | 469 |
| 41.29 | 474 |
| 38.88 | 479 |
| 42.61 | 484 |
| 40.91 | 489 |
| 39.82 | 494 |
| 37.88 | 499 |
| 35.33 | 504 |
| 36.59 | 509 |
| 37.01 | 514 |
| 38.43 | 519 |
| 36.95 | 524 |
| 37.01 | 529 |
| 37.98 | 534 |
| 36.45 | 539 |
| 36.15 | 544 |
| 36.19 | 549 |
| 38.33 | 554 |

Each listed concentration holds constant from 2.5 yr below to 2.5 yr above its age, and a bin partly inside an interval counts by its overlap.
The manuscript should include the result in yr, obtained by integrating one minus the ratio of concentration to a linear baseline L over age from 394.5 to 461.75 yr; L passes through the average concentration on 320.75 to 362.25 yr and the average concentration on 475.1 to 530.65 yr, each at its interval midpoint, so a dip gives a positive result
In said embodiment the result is 6.7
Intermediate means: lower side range 51.4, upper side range 38.4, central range 39.9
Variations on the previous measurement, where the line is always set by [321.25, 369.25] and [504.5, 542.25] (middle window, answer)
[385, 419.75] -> 6.08 yr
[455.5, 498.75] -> 2.04 yr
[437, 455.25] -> 1.34 yr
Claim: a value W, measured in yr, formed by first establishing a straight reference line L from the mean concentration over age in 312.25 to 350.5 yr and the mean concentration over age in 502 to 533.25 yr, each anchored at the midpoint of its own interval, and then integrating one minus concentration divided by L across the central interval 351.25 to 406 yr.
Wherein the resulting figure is 5.2 yr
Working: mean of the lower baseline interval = 52.8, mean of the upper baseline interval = 37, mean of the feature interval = 44.3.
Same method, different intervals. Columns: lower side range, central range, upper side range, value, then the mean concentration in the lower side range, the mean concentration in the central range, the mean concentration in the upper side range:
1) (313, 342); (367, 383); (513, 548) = -0.6 yr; 53.2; 51.3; 37.1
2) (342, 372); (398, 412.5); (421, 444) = 2.6 yr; 50.2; 36.8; 41.6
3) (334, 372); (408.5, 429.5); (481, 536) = 1.0 yr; 50.6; 43.3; 38.2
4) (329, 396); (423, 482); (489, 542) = 3.6 yr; 48.7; 39.5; 37.5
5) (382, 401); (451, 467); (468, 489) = 0.8 yr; 37.5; 37.4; 40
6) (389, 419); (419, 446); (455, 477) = -2.8 yr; 38.1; 41.7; 37.4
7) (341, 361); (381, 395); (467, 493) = 1.9 yr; 49.4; 40.4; 39.9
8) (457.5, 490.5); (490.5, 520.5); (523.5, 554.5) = 0.2 yr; 38.7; 37.6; 36.9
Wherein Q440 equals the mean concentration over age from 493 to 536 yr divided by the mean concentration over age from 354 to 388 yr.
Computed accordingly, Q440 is 0.76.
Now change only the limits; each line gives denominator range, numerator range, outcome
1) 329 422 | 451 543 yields 0.83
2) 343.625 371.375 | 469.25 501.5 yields 0.80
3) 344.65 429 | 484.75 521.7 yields 0.86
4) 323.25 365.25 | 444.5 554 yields 0.74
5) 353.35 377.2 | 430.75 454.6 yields 0.80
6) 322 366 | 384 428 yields 0.77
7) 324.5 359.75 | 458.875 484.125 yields 0.74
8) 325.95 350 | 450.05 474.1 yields 0.71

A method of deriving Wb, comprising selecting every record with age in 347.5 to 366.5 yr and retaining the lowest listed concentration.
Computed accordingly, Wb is 46.93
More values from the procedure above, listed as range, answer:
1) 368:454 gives 30.92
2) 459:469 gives 34.28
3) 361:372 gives 50.88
